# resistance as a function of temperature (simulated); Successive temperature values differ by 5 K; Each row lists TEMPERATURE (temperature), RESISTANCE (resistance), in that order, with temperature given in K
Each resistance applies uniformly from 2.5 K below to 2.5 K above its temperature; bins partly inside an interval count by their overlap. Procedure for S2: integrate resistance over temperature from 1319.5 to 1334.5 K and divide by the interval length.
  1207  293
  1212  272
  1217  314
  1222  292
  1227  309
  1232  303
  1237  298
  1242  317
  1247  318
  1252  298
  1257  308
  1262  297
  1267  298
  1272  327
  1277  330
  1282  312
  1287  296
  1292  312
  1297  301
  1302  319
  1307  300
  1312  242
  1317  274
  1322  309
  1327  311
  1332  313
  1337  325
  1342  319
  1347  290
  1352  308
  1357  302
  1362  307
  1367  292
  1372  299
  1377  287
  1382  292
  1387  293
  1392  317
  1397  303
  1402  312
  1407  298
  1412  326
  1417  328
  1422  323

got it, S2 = 311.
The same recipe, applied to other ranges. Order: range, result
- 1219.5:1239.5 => 300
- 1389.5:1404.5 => 311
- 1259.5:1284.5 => 313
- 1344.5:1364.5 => 302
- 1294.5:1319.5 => 287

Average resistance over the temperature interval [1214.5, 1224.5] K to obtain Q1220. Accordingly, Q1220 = 303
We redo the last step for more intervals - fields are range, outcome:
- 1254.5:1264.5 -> 302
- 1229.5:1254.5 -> 307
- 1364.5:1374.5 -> 296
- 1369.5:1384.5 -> 293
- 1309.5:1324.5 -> 275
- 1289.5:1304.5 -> 311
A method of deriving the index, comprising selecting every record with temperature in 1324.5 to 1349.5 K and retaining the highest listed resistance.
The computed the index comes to 325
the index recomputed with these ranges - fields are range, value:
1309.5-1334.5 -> 313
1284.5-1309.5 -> 319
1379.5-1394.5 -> 317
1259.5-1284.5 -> 330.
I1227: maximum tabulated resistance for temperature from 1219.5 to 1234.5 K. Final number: 309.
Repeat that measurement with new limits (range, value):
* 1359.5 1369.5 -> 307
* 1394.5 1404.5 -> 312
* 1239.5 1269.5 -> 318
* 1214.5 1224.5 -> 314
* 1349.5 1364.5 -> 308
